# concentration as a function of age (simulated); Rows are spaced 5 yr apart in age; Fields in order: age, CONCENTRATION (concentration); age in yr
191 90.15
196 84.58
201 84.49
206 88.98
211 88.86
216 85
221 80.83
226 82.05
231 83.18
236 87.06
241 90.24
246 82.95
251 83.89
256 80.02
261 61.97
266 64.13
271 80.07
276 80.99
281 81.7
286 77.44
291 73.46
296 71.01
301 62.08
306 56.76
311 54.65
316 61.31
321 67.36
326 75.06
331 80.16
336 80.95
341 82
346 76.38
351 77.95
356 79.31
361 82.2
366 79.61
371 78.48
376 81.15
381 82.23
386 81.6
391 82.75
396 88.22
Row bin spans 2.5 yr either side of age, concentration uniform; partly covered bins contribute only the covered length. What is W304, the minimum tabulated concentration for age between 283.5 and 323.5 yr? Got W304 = 54.65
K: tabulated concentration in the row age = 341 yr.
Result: 82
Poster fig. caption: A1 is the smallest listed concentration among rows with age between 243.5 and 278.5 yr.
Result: 61.97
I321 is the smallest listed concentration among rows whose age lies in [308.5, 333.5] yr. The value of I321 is 54.65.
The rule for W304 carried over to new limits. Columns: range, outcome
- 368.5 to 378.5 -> 78.48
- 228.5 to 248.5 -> 82.95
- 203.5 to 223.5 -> 80.83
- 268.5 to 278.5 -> 80.07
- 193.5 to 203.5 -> 84.49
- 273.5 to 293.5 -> 73.46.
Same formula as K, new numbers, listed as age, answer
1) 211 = 88.86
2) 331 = 80.16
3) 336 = 80.95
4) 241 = 90.24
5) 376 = 81.15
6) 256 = 80.02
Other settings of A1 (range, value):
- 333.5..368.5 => 76.38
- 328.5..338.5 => 80.16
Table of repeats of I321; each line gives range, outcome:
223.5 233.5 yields 82.05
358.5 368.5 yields 79.61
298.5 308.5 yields 56.76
